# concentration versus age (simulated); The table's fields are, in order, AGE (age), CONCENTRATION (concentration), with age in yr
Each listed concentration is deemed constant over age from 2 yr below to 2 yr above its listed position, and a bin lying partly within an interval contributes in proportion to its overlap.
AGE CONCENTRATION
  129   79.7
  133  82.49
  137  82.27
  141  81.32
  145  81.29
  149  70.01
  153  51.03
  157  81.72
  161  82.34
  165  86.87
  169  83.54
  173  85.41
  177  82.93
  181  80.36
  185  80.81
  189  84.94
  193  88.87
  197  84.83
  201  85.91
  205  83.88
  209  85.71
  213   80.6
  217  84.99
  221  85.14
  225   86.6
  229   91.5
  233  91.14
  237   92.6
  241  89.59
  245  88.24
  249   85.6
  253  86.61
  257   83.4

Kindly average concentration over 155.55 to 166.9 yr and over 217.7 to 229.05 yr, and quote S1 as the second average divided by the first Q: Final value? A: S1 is 1.0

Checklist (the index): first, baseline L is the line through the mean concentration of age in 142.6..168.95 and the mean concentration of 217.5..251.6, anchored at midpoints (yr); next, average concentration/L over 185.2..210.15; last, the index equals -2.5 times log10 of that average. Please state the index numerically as -0.033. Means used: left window 76.2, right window 88.6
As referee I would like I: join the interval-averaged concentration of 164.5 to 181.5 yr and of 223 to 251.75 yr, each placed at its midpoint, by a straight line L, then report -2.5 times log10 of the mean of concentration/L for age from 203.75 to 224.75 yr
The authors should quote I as 0.04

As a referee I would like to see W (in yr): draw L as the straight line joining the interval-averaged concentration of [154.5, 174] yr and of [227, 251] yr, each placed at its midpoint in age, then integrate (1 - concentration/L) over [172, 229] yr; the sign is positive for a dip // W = 1.1 yr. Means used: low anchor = 83.1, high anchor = 89.8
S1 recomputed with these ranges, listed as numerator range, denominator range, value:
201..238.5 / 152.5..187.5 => 1.07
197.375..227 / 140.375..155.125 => 1.21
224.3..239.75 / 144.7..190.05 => 1.15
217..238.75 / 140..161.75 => 1.20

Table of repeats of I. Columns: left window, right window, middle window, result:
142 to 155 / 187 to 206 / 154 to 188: -0.08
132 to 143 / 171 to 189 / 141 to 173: 0.07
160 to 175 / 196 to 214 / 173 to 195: 0.01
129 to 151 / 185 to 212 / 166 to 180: -0.02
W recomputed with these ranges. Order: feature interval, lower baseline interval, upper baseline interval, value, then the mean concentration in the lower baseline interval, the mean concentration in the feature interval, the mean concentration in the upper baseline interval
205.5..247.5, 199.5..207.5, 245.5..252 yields -0.9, 84.9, 87.5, 86.4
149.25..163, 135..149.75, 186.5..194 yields 1.7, 79.5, 71.5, 86.2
